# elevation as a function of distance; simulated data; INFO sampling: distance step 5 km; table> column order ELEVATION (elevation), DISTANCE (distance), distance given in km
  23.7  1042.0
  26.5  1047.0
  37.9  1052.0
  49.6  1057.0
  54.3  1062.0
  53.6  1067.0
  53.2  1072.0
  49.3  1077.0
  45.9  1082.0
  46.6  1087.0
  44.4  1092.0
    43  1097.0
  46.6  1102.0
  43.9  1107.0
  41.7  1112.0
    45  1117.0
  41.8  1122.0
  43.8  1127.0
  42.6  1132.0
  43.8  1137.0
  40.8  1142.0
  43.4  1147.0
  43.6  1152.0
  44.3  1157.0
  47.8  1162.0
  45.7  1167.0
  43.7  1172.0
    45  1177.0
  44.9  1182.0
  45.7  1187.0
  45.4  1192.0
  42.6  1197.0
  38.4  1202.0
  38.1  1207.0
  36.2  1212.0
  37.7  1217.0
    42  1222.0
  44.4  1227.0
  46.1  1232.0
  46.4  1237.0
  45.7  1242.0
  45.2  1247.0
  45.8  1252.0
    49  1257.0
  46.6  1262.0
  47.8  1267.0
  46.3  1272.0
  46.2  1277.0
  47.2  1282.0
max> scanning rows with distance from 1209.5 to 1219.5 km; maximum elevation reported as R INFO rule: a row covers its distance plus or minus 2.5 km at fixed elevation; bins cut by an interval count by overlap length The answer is 37.7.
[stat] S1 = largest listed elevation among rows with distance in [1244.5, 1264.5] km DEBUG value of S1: 49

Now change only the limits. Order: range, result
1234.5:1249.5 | 46.4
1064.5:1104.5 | 53.6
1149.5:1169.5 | 47.8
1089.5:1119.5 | 46.6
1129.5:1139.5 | 43.8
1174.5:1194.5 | 45.7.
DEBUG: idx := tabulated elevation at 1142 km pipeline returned 40.8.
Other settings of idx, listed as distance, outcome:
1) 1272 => 46.3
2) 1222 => 42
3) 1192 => 45.4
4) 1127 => 43.8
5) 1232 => 46.1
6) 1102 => 46.6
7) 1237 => 46.4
